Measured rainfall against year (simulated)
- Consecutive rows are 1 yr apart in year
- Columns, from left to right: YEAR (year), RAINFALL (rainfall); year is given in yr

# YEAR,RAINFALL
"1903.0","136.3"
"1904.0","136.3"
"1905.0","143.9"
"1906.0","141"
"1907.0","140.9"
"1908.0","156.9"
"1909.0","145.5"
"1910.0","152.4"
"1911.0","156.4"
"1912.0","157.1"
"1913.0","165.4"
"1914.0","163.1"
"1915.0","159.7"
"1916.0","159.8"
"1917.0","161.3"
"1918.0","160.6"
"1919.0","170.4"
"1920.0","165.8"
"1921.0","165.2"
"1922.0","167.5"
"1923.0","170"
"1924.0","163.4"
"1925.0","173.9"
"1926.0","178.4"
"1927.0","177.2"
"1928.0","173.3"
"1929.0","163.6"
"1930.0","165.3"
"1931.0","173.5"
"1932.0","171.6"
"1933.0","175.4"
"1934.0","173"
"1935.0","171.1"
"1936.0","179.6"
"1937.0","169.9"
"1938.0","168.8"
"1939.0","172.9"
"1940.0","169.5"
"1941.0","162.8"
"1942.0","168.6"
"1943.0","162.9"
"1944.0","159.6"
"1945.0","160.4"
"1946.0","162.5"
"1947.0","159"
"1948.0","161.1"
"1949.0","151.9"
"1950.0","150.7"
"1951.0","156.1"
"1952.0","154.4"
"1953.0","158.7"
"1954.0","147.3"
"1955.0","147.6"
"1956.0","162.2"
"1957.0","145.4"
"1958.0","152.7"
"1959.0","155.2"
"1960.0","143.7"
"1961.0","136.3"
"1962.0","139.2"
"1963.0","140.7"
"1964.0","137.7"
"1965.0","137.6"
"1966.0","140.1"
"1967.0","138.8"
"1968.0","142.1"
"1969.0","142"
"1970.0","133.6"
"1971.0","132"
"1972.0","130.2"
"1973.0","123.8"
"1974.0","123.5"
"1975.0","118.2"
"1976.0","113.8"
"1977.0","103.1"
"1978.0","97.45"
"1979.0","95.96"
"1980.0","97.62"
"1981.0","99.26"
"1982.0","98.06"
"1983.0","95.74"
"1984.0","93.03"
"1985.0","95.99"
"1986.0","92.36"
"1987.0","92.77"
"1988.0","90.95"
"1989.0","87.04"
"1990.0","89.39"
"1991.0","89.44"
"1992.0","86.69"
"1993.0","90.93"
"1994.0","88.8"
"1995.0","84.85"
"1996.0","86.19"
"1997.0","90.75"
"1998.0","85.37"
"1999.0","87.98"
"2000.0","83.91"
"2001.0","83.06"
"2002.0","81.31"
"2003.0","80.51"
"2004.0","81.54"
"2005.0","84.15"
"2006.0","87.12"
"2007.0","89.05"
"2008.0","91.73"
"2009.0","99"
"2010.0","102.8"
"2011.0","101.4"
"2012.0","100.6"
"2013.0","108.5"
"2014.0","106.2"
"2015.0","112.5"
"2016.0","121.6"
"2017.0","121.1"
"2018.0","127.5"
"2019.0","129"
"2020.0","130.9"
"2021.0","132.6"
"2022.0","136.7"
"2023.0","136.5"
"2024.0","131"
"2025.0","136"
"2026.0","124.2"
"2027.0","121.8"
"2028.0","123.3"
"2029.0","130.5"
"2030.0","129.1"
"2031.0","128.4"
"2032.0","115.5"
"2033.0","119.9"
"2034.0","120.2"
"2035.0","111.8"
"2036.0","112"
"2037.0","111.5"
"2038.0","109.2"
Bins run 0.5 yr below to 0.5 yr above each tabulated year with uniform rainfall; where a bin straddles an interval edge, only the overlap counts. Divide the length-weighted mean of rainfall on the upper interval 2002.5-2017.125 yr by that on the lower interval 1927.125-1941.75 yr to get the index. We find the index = 0.6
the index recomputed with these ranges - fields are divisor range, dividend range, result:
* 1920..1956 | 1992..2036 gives 0.65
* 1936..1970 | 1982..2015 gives 0.60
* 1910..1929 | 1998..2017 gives 0.57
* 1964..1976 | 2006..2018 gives 0.79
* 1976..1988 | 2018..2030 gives 1.34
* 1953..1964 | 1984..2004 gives 0.60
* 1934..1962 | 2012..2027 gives 0.78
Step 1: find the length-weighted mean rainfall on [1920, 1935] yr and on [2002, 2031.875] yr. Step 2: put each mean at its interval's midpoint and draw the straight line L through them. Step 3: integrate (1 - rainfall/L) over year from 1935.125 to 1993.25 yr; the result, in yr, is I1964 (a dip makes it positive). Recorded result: 6.0 yr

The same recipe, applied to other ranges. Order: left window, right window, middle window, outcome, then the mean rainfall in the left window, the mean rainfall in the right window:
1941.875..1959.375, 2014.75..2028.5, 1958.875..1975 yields 1.4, 156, 128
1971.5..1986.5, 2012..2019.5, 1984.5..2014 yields 5.6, 105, 117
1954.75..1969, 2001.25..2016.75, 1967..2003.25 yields 6.1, 144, 96.7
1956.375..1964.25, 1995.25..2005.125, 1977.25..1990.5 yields 1.8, 144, 84.5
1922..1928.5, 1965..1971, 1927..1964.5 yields -0.9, 172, 139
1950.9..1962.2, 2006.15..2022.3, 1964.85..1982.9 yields 2.5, 150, 112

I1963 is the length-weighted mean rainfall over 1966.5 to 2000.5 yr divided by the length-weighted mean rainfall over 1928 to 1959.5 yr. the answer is 0.6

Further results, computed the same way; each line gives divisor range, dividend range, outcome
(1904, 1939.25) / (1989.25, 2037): 0.65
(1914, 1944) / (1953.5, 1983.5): 0.77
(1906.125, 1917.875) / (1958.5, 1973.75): 0.89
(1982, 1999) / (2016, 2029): 1.43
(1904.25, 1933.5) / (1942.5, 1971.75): 0.91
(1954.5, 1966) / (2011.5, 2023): 0.84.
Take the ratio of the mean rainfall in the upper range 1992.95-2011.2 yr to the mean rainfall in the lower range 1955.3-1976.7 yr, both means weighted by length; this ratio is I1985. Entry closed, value 0.64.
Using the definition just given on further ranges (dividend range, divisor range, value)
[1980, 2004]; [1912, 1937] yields 0.53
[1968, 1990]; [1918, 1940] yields 0.63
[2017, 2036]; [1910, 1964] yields 0.78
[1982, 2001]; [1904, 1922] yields 0.57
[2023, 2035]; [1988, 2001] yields 1.43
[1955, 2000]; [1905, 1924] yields 0.72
